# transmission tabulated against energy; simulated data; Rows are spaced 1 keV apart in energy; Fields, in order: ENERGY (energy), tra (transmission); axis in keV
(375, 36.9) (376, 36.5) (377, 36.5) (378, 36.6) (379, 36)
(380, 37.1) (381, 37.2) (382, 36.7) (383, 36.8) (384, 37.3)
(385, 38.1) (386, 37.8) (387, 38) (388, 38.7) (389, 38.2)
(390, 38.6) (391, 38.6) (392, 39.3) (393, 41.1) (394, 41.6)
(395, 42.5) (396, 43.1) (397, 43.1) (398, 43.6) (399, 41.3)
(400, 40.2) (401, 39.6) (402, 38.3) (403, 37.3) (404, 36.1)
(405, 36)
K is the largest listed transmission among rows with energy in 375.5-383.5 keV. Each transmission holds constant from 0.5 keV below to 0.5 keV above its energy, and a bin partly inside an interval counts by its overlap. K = 37.2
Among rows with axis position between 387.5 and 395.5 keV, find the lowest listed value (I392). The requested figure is 38.2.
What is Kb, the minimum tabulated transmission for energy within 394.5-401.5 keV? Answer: 39.6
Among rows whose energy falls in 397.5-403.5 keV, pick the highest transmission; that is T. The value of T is 43.6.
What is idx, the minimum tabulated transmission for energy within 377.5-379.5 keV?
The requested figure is 36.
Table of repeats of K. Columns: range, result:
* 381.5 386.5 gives 38.1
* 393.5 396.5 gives 43.1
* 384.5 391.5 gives 38.7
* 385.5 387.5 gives 38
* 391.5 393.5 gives 41.1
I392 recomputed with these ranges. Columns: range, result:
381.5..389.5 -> 36.7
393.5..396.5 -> 41.6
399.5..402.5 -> 38.3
